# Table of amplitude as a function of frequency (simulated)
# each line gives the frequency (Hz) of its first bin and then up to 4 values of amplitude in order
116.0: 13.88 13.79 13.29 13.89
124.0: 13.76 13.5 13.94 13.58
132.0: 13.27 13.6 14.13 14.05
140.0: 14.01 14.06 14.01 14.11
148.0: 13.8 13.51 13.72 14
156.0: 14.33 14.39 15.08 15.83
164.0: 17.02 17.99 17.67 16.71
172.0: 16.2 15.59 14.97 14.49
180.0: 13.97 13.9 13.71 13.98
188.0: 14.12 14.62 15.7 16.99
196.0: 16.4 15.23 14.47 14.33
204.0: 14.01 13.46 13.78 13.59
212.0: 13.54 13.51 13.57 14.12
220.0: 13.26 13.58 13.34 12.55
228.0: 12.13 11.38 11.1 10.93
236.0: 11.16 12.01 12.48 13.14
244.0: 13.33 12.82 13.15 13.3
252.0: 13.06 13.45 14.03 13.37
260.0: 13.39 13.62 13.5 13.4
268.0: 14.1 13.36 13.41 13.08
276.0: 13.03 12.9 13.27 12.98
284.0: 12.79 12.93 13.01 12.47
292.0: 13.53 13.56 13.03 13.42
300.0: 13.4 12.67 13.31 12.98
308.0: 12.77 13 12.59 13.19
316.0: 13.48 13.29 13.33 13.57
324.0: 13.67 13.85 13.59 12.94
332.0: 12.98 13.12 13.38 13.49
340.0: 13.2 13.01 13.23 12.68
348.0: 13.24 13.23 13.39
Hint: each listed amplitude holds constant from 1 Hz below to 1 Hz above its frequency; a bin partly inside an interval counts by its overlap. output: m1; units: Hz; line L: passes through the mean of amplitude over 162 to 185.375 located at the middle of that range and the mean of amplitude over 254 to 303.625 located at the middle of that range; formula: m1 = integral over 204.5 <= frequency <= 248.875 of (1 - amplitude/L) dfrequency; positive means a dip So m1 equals 5.0 Hz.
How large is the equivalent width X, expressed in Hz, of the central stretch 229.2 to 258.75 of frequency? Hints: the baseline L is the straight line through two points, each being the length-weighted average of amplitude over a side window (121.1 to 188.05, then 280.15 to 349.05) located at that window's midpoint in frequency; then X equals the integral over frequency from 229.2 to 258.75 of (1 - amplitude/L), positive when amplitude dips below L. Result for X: 2.6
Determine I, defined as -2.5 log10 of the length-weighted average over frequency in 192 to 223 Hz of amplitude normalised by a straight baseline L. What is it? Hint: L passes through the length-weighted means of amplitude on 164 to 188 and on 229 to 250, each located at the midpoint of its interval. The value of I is -0.04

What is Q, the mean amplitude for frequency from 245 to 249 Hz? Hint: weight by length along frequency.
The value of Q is 13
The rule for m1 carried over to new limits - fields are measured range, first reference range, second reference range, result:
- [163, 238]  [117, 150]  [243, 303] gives -3.8 Hz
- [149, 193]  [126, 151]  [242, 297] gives -4.5 Hz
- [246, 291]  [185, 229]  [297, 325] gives 1.1 Hz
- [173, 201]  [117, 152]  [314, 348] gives -2.5 Hz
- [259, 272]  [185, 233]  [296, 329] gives 0.0 Hz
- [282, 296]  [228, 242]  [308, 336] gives -0.4 Hz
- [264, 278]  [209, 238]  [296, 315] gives -0.5 Hz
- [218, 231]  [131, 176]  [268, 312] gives 1.1 Hz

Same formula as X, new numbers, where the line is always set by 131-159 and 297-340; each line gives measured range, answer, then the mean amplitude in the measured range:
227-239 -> 1.9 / 11.5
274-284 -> 0.3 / 13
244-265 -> 0.2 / 13.4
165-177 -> -2.3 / 16.5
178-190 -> -0.2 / 14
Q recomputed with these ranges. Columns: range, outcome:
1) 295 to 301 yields 13.3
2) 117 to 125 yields 13.7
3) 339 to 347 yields 13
